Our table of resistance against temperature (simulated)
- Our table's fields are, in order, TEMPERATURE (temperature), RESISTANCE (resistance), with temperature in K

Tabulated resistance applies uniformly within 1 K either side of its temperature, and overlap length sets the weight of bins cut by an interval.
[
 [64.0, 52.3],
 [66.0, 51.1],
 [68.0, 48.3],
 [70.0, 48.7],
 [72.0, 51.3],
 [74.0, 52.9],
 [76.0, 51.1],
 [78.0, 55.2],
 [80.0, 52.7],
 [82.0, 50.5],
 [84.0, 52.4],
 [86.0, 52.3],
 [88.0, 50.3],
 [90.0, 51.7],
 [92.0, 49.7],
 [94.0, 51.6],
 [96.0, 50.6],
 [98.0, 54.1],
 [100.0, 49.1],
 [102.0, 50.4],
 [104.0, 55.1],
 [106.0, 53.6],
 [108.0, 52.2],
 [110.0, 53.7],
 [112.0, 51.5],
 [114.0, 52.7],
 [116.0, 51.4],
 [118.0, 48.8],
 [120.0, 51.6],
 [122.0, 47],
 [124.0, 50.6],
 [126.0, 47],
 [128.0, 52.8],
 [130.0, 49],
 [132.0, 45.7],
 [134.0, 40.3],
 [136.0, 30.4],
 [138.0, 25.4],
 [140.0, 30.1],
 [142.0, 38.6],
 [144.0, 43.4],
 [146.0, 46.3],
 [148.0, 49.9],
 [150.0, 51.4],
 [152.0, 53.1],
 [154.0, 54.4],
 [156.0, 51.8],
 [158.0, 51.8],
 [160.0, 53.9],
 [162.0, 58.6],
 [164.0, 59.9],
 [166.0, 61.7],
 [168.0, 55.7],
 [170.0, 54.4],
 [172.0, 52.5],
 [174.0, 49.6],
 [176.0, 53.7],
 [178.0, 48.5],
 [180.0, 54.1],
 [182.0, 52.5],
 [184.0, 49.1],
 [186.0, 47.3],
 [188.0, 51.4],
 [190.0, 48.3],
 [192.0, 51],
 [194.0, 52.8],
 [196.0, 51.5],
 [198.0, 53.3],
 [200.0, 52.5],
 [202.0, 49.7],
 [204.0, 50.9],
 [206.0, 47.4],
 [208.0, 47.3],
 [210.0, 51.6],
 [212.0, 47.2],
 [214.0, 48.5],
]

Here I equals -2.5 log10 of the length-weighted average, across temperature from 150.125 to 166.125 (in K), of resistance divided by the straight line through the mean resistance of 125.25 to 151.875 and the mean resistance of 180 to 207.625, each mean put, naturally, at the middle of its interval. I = -0.21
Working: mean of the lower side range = 42.6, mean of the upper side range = 50.6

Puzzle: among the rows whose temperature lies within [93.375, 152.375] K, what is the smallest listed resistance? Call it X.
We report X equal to 25.4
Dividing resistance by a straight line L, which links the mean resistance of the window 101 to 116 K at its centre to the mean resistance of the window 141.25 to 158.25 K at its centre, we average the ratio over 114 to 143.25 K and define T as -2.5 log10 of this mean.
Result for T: 0.16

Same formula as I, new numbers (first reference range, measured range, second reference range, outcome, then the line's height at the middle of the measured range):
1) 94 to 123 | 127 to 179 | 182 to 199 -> 0.05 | 51.1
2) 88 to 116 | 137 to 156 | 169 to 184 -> 0.18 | 52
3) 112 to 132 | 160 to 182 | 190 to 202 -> -0.07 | 51.1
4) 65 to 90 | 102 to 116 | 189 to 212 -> -0.03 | 51.2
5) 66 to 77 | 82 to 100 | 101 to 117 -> 0.00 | 51.6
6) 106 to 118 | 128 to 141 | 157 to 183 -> 0.36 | 53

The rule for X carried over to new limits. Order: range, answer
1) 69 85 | 48.7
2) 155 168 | 51.8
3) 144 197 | 43.4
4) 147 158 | 49.9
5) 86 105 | 49.1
